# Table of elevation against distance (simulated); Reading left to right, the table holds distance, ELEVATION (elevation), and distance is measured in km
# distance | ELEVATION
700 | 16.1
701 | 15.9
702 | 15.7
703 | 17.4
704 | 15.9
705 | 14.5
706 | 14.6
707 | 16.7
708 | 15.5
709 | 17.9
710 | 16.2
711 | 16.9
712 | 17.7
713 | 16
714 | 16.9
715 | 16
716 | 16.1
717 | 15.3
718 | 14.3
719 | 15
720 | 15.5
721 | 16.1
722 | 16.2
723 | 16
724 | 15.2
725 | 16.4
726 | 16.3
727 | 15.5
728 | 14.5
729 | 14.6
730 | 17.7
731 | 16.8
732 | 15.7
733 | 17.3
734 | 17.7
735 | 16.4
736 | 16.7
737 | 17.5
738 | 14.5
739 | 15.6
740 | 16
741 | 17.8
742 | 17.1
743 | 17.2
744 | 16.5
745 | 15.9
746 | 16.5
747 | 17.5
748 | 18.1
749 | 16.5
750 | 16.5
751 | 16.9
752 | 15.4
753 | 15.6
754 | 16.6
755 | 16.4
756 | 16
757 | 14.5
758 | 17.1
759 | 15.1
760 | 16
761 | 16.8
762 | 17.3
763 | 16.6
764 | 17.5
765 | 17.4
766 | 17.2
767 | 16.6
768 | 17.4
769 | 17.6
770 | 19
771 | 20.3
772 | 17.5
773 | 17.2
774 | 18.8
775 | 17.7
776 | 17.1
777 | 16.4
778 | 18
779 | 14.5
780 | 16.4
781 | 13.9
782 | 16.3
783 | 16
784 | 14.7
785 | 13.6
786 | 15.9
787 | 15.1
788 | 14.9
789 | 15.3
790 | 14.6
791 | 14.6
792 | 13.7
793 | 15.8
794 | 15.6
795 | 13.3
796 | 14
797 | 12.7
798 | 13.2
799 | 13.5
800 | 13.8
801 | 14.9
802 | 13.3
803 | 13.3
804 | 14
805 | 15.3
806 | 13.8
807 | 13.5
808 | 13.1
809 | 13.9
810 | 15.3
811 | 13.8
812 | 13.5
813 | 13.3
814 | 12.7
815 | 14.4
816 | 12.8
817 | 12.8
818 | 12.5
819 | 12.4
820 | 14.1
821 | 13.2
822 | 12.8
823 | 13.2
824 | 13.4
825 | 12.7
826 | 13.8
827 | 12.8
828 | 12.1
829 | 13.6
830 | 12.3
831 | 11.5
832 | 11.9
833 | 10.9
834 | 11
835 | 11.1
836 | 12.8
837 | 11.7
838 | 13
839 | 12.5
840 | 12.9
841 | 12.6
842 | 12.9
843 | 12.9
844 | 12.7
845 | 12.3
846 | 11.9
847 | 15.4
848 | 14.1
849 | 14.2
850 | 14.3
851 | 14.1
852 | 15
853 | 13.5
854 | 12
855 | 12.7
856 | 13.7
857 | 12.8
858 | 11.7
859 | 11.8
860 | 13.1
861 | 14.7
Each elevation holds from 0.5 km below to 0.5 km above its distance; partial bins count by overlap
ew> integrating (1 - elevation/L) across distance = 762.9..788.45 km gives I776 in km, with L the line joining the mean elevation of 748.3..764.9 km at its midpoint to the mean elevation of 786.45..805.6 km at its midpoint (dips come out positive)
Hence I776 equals -2.2 km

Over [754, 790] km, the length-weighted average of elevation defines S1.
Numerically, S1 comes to 16.5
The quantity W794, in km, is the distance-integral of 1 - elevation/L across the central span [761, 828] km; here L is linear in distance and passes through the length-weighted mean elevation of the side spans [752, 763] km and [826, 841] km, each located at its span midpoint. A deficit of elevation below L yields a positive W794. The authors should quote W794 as -3.1 km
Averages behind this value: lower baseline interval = 16.1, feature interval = 14.9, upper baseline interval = 12.2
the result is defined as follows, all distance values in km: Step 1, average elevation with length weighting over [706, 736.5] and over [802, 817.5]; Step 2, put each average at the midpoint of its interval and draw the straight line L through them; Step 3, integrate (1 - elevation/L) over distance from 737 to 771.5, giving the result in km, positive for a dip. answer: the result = -3.47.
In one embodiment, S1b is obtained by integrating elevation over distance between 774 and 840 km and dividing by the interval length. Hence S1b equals 13.9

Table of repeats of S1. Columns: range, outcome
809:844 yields 12.8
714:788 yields 16.4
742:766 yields 16.5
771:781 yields 17.1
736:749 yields 16.7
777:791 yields 15.3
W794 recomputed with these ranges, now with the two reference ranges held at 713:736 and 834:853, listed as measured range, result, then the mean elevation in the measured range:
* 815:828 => 0.5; 13.1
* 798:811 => 0.1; 13.9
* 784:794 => -0.3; 14.9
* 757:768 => -1.2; 16.7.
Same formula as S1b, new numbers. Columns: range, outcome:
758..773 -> 17.3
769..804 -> 15.4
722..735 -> 16.2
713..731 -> 15.8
